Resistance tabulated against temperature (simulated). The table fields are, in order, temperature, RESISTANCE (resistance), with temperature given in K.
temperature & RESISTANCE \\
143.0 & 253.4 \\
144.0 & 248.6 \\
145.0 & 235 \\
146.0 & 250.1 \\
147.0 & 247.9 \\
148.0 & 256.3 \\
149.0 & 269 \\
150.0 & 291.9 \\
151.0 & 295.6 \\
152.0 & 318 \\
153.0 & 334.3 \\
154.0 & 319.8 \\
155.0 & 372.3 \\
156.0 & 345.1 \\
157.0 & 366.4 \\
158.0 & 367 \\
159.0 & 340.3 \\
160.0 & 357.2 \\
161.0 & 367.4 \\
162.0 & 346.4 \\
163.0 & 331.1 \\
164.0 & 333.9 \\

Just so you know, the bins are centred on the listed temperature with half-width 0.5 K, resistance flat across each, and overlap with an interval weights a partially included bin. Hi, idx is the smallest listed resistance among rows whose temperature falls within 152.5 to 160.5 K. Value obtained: 319.8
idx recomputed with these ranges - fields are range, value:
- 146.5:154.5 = 247.9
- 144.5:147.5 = 235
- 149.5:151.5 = 291.9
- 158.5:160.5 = 340.3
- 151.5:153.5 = 318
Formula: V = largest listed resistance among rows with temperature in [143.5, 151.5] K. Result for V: 295.6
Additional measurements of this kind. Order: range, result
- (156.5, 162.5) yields 367.4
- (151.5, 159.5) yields 372.3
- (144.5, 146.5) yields 250.1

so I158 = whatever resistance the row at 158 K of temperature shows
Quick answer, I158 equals 367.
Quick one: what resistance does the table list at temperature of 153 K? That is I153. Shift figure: 334.3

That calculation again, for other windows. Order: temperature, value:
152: 318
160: 357.2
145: 235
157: 366.4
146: 250.1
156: 345.1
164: 333.9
